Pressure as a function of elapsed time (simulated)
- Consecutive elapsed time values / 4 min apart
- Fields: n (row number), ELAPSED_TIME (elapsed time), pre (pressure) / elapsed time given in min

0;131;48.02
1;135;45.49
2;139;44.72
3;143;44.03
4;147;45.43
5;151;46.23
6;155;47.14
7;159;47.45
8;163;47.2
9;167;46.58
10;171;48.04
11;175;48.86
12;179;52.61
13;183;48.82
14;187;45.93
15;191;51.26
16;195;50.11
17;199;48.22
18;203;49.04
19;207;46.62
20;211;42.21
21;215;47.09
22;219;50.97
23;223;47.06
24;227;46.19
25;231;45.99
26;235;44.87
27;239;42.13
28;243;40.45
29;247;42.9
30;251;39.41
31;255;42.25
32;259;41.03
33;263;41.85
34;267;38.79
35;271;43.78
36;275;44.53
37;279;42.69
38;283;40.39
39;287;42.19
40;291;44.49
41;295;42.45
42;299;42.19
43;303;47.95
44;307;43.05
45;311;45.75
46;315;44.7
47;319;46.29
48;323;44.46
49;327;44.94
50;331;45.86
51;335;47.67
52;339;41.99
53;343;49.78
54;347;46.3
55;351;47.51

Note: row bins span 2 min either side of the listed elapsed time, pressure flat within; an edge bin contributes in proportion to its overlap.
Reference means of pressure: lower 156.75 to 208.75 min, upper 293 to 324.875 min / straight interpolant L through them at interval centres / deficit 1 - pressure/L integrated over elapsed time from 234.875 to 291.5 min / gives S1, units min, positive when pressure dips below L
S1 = 5.0 min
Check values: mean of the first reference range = 48.5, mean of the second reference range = 44.6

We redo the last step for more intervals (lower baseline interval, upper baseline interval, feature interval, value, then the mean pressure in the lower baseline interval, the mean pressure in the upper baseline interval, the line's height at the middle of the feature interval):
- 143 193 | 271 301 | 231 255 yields 1.24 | 47.8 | 42.8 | 44.6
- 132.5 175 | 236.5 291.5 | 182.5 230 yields -3.75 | 46.4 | 41.9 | 44.2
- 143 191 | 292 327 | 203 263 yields 2.54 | 47.7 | 44.6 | 46.3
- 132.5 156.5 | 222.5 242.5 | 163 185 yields -1.73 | 45.5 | 44.8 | 45.3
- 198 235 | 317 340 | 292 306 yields 0.49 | 46.9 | 45.3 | 45.8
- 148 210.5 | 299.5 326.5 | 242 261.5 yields 2.20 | 48.1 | 45.2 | 46.5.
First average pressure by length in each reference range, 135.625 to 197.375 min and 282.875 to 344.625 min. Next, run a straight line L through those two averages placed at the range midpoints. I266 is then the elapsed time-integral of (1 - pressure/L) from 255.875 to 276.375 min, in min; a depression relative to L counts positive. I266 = 1.7 min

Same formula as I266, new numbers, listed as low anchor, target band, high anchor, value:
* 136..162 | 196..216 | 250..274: -1.5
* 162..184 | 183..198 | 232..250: -0.6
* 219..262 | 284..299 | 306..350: 0.7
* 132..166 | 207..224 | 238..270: -1.5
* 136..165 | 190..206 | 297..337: -1.2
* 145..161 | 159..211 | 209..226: -1.8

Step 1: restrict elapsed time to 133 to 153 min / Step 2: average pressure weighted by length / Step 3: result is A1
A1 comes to 45.2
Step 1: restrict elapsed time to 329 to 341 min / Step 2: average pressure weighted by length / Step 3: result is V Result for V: 45.2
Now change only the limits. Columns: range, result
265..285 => 42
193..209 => 48.5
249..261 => 40.9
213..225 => 48.4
